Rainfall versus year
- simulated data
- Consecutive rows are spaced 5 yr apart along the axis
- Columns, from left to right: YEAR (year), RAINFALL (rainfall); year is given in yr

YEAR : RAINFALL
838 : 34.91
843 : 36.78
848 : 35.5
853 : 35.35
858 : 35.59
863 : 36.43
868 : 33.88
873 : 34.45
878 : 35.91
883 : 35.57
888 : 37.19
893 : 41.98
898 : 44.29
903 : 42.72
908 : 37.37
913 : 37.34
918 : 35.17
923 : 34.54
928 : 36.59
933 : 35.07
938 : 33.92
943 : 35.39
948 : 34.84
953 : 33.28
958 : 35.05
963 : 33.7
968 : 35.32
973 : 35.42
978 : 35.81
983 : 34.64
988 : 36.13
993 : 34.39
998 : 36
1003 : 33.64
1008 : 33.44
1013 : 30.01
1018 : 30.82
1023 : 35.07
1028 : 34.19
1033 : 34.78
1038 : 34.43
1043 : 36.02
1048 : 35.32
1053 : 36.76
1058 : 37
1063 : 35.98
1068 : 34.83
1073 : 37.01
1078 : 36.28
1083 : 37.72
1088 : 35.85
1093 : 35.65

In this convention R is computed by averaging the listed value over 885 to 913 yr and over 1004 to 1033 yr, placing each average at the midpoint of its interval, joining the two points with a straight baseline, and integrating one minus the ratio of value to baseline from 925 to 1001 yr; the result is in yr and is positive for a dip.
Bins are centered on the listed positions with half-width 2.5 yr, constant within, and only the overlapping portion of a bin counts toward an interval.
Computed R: 2.7 yr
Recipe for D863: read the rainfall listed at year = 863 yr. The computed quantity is 36.43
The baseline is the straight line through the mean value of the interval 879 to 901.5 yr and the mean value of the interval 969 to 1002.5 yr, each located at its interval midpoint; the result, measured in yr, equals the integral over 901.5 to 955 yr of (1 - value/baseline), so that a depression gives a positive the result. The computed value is 2.83 yr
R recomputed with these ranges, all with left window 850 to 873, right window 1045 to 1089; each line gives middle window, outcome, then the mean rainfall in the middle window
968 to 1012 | 1.37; 34.8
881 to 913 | -3.90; 39.7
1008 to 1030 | 2.12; 32.6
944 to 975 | 0.97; 34.6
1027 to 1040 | 0.59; 34.5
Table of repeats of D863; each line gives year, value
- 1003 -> 33.64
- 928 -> 36.59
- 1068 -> 34.83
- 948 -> 34.84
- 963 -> 33.7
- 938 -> 33.92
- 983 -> 34.64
